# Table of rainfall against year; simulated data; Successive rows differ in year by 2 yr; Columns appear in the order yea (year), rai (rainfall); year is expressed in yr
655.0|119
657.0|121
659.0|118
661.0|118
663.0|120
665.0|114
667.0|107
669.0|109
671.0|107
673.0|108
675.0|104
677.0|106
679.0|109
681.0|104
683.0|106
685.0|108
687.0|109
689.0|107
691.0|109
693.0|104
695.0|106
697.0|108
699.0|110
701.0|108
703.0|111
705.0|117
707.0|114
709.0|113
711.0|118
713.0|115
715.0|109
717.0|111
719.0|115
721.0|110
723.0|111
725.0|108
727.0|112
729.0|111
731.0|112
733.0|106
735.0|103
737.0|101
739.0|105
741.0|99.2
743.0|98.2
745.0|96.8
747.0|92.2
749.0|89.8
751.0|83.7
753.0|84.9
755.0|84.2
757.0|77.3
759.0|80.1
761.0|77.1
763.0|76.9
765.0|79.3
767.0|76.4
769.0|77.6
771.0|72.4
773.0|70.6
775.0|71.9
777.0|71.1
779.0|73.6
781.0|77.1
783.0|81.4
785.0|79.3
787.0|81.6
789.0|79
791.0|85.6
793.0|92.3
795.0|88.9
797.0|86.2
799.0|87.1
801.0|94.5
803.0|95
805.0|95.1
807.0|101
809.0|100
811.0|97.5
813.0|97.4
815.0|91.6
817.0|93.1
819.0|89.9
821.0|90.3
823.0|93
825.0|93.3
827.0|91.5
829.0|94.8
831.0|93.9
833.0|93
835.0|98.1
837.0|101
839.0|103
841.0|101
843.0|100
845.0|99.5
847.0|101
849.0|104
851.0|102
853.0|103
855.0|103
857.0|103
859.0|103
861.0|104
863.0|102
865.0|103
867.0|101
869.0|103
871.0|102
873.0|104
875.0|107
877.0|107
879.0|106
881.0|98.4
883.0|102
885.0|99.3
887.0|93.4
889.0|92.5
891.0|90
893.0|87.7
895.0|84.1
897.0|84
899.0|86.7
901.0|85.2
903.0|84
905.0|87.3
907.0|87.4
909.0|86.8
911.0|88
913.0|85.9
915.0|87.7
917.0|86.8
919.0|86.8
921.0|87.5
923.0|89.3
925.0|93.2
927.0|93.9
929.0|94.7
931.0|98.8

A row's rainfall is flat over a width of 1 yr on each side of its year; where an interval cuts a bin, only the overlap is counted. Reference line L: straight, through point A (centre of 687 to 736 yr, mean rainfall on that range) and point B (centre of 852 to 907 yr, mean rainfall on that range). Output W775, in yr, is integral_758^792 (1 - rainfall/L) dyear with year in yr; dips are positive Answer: 9.1 yr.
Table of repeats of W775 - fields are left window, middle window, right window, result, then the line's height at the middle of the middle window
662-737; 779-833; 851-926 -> 5.90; 101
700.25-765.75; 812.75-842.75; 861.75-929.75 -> 0.48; 96.6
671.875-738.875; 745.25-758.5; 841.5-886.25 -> 2.64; 107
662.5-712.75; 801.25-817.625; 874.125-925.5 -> 0.44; 99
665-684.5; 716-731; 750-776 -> -3.35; 90.9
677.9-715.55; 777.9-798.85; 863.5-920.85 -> 3.99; 102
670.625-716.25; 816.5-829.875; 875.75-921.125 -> 0.73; 97.5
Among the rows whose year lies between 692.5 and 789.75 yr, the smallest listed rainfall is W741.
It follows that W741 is 70.6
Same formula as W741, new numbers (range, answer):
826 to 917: 84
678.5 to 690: 104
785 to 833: 79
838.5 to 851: 99.5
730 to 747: 92.2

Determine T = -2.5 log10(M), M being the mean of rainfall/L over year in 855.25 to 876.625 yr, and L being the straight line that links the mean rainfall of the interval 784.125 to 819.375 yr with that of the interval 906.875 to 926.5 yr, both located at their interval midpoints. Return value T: -0.16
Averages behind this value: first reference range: 90.9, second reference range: 88.1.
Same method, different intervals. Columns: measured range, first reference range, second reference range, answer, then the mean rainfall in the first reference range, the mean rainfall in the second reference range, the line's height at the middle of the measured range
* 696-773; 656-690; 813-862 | 0.07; 110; 97.9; 106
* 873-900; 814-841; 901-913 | -0.08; 94.6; 86.5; 88.6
